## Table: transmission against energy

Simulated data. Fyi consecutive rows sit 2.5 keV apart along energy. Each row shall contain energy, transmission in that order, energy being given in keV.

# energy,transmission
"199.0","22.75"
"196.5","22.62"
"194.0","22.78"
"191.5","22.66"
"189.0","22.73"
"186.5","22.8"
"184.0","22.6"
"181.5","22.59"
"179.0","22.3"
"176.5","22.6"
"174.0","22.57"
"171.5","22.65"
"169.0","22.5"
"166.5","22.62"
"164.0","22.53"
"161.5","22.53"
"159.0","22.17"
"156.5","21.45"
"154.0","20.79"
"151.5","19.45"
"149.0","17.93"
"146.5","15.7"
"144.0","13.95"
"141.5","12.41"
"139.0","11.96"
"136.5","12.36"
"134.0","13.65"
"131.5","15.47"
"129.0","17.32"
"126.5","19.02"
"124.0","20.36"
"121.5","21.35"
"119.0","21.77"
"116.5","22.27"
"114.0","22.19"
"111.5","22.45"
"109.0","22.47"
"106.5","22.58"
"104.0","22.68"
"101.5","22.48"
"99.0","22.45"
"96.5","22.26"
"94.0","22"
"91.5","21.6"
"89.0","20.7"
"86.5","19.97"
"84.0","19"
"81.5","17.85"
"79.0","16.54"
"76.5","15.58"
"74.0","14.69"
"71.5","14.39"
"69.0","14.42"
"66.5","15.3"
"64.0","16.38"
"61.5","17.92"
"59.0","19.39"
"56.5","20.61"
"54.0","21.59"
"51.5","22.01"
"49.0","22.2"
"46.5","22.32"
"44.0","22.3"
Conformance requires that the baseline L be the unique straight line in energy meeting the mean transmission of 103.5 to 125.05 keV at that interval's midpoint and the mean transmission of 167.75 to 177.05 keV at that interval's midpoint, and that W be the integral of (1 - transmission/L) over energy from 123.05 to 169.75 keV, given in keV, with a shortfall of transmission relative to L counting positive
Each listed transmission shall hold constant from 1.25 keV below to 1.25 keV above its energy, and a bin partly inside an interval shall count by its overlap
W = 9.0 keV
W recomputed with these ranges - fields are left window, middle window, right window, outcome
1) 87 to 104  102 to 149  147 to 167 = 6.7 keV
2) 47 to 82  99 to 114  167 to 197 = -2.2 keV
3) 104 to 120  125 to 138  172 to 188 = 4.0 keV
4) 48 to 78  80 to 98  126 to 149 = -4.0 keV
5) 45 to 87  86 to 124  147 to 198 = -4.5 keV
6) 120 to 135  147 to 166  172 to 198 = -0.4 keV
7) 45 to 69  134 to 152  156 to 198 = 5.9 keV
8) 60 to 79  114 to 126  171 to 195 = -1.7 keV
